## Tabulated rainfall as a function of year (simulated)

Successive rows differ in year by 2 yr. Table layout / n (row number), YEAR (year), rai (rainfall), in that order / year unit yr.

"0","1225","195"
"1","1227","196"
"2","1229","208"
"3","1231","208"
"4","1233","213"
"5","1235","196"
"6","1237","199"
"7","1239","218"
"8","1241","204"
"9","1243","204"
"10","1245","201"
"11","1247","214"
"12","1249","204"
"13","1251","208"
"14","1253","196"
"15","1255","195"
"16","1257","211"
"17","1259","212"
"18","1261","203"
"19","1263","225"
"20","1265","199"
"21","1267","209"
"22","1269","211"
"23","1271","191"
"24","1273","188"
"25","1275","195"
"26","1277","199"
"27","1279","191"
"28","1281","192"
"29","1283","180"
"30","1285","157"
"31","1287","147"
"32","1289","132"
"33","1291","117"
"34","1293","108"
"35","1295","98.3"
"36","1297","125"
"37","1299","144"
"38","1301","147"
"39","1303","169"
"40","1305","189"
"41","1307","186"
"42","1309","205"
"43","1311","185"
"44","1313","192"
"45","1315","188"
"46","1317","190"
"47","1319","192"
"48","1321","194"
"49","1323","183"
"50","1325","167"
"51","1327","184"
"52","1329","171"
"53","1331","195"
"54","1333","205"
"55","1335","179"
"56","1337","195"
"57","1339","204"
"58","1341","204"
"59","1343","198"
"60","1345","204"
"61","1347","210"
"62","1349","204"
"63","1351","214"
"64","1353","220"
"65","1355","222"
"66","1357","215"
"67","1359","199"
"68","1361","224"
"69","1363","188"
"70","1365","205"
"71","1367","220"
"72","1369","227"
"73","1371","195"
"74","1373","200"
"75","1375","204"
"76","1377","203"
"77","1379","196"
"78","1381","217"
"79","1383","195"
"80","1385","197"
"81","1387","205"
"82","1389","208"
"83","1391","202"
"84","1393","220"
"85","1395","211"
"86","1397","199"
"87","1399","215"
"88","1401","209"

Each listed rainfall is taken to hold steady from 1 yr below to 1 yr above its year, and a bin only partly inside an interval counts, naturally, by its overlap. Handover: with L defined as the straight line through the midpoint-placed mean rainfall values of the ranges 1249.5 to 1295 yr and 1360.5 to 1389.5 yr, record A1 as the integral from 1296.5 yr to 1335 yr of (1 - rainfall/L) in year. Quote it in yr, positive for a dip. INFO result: 2.5 yr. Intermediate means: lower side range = 183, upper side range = 205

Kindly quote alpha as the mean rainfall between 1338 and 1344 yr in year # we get 202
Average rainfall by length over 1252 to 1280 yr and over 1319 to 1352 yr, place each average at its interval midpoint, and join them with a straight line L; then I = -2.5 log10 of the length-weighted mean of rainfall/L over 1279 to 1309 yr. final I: 0.287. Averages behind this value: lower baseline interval 202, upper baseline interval 194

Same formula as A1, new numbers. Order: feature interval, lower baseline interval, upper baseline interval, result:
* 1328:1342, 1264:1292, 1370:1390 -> -0.10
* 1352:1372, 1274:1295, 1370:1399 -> -1.82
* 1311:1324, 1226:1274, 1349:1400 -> 1.07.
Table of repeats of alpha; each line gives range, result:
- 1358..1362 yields 212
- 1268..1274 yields 197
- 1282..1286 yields 168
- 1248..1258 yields 203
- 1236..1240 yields 208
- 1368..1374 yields 207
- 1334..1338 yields 187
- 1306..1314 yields 192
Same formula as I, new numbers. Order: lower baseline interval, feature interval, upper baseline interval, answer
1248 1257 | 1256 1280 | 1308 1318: -0.02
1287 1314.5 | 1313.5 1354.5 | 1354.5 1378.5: -0.08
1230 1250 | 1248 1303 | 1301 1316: 0.11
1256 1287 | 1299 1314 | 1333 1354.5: 0.12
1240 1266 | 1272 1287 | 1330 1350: 0.12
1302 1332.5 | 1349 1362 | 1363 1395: -0.09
